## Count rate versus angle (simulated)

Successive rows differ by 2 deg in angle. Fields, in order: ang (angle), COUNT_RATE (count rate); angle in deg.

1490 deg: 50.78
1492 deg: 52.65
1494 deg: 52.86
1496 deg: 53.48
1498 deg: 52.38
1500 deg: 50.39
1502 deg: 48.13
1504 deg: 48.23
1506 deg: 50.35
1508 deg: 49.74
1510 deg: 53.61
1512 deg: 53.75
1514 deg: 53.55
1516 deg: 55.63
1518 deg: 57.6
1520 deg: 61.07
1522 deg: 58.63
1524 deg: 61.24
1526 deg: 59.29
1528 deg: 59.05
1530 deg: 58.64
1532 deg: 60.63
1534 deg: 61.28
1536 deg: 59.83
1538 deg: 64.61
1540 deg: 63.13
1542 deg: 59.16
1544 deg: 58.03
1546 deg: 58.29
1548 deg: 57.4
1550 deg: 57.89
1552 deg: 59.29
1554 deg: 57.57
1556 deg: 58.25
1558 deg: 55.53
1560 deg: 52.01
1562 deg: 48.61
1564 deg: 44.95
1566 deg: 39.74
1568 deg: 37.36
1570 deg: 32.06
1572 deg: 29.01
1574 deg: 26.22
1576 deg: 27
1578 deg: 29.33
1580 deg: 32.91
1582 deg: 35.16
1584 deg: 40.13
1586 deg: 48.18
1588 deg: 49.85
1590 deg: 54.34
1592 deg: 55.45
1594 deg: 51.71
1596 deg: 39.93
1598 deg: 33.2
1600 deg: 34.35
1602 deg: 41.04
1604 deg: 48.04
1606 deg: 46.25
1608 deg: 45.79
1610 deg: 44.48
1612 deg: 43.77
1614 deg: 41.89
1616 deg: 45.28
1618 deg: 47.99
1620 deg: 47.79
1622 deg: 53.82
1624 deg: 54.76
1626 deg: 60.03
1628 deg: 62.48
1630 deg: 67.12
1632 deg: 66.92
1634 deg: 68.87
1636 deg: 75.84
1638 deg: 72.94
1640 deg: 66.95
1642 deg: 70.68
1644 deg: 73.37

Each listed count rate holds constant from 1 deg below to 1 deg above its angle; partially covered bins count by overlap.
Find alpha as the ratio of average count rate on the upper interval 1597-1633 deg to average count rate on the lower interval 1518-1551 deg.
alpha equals 0.82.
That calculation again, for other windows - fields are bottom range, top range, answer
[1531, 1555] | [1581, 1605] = 0.74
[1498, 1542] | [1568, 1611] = 0.71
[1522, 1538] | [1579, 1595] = 0.76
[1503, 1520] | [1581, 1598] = 0.86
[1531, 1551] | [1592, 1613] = 0.72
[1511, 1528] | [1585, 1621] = 0.79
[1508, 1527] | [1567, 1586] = 0.58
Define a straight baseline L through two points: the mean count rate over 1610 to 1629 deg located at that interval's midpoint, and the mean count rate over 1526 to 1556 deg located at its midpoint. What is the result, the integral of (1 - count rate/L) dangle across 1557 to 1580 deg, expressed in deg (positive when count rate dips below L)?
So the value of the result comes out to 7.51 deg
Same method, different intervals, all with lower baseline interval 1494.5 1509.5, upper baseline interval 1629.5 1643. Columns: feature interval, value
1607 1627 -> 5.6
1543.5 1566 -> 1.4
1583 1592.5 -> 2.1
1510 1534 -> -2.0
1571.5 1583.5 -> 6.1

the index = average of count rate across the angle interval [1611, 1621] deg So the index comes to 45.3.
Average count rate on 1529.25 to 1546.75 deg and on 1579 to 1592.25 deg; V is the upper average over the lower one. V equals 0.7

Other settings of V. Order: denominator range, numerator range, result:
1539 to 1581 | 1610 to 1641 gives 1.24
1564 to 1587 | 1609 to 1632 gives 1.51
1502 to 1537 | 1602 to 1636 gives 0.94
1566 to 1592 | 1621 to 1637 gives 1.69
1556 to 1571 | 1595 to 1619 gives 0.94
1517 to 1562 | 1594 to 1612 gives 0.72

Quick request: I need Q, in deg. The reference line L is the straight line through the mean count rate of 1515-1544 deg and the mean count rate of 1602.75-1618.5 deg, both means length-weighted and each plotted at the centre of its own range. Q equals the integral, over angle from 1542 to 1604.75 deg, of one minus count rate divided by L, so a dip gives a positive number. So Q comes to 8.4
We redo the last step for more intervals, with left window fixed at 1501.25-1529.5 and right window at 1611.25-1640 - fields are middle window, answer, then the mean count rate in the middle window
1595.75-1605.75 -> 3.1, 39.8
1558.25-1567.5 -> 1.6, 46.6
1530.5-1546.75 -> -1.4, 60.6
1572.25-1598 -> 7.6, 40.2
